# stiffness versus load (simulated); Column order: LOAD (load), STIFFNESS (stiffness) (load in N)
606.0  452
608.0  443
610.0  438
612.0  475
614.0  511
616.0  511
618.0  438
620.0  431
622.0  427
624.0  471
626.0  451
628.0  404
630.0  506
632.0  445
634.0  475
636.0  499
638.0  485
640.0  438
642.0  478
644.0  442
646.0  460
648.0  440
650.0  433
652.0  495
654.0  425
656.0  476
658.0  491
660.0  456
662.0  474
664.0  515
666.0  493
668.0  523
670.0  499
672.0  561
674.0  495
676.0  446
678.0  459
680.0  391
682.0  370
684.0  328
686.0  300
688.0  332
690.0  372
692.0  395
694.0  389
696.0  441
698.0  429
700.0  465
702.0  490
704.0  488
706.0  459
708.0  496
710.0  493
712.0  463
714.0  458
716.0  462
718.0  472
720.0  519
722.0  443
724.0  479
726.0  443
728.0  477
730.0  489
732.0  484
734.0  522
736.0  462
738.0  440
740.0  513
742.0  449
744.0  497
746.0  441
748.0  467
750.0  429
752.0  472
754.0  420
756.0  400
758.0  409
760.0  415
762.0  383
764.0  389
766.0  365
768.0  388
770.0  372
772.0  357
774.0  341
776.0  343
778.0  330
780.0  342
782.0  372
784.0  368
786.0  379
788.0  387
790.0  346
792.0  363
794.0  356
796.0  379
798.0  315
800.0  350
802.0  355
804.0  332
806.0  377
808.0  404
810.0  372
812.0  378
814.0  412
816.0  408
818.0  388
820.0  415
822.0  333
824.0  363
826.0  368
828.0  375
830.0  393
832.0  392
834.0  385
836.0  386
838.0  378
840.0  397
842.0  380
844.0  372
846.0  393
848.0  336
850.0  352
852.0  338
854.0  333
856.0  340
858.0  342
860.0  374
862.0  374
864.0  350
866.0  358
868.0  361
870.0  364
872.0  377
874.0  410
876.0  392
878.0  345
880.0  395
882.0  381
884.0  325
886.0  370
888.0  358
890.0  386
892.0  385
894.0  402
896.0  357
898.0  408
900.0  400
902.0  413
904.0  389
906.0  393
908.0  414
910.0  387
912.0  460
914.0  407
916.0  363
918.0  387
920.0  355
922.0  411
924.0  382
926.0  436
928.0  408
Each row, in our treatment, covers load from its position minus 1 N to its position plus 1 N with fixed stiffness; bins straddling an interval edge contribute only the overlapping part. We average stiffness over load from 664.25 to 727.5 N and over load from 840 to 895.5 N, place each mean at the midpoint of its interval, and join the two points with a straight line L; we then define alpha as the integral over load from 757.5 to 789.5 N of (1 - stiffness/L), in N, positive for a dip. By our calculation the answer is 3.2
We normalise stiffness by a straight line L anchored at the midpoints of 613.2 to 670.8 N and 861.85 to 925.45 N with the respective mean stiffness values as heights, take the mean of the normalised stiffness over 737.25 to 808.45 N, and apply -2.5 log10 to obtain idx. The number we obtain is 0.09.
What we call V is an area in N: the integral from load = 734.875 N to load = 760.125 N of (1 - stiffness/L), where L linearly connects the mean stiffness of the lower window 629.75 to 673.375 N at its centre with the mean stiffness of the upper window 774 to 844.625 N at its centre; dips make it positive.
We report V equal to -2.20 N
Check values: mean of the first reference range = 477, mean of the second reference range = 371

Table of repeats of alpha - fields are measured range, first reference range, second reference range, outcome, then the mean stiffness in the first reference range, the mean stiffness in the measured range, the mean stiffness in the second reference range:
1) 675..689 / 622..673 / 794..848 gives 2.42 N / 472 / 375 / 376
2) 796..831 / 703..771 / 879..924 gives 4.07 N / 452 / 373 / 388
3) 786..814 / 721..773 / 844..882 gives 2.72 N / 439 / 365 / 364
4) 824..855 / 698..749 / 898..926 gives 4.07 N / 474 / 372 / 399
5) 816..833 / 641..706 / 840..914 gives 0.60 N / 446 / 380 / 376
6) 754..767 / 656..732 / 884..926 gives 1.15 N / 454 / 396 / 391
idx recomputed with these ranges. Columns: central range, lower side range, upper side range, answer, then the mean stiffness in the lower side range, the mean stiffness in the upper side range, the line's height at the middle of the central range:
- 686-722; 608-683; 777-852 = -0.03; 465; 371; 433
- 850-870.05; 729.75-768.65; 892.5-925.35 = 0.16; 441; 396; 410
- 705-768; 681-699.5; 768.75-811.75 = -0.23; 375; 360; 368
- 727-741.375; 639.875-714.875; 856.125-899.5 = -0.13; 449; 372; 427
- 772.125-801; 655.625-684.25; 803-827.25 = 0.12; 468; 379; 397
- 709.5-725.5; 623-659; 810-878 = -0.11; 462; 373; 428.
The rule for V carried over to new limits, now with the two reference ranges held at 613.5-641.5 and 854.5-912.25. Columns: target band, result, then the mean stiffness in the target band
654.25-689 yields 0.1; 447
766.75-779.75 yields 1.9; 355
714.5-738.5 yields -2.5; 475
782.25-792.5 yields 1.0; 369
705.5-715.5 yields -0.9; 474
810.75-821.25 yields 0.1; 398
